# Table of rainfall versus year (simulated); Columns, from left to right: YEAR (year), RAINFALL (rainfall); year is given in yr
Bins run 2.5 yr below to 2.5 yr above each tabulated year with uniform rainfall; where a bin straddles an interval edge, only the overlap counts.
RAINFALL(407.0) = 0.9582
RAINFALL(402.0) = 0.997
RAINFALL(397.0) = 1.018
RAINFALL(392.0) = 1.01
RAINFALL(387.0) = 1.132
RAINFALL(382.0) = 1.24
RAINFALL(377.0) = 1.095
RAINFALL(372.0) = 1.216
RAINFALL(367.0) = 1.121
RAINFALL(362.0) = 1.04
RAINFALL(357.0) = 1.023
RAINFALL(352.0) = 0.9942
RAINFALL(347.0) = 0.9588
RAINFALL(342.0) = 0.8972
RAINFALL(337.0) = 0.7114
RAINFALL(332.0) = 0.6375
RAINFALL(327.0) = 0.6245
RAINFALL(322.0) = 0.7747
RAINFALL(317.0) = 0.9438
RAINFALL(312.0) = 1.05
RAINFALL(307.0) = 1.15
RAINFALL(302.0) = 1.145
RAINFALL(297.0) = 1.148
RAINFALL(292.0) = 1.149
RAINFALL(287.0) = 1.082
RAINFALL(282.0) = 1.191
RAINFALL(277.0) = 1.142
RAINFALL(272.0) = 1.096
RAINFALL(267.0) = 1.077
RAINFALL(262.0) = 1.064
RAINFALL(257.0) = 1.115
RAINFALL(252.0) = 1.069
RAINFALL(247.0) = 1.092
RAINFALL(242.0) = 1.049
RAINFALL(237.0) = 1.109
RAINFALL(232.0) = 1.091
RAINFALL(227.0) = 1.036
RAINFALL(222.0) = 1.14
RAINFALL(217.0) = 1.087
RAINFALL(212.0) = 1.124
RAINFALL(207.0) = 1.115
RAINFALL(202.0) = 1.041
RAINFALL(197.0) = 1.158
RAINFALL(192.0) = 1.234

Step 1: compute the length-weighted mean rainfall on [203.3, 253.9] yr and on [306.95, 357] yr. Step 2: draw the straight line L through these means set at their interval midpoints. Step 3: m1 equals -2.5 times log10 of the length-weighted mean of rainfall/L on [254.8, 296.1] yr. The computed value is -0.13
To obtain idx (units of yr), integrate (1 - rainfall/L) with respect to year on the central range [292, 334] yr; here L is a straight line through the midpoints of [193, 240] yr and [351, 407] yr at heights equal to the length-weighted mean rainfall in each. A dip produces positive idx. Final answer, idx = 5.3 yr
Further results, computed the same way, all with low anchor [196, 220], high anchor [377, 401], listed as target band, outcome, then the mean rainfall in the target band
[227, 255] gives 0.6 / 1.08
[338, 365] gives 3.1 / 0.97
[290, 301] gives -0.5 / 1.15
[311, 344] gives 9.1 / 0.793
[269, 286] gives -0.6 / 1.14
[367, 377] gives -0.6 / 1.16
